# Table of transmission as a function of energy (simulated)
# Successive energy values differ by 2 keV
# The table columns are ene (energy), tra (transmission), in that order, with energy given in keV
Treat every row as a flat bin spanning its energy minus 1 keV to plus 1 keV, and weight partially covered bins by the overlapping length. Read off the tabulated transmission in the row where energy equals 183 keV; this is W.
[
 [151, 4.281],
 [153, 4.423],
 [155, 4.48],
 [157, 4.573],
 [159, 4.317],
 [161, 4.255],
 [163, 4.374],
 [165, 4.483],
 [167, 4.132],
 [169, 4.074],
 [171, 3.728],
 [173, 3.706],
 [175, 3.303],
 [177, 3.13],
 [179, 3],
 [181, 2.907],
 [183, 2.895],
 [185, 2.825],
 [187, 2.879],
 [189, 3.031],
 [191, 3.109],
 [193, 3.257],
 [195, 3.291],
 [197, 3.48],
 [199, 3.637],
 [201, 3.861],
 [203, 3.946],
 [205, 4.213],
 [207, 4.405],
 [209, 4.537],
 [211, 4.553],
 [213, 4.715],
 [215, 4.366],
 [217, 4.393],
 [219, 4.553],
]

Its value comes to 2.895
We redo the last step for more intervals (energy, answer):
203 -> 3.946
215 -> 4.366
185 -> 2.825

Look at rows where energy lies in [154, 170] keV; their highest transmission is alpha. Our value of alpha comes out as 4.573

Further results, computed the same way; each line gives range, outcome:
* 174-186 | 3.303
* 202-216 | 4.715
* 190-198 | 3.48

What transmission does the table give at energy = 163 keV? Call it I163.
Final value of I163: 4.374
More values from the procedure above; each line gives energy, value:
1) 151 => 4.281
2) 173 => 3.706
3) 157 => 4.573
